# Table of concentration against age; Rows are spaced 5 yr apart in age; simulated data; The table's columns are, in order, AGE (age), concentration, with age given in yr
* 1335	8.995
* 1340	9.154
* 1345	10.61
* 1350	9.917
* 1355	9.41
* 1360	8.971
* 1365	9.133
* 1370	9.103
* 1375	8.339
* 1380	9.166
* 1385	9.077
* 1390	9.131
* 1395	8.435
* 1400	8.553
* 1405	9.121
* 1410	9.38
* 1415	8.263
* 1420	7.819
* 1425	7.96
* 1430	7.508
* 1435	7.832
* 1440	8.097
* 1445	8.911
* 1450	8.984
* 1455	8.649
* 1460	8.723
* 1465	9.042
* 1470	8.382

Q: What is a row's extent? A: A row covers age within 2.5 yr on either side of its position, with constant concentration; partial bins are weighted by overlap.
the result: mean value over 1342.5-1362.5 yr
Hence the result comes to 9.73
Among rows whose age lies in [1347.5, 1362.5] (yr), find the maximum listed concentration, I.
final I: 9.917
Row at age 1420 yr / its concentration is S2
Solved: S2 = 7.819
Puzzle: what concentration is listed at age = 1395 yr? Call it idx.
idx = 8.435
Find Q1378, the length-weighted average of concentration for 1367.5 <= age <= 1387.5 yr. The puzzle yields 8.92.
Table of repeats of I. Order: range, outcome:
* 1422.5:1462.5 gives 8.984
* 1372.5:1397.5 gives 9.166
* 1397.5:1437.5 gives 9.38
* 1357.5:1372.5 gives 9.133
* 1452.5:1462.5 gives 8.723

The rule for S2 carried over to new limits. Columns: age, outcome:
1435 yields 7.832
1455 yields 8.649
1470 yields 8.382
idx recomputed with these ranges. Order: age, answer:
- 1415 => 8.263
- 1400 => 8.553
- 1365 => 9.133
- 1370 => 9.103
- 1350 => 9.917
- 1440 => 8.097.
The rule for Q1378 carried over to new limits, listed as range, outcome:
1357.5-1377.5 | 8.89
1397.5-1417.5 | 8.83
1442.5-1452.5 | 8.95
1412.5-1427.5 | 8.01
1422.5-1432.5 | 7.73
